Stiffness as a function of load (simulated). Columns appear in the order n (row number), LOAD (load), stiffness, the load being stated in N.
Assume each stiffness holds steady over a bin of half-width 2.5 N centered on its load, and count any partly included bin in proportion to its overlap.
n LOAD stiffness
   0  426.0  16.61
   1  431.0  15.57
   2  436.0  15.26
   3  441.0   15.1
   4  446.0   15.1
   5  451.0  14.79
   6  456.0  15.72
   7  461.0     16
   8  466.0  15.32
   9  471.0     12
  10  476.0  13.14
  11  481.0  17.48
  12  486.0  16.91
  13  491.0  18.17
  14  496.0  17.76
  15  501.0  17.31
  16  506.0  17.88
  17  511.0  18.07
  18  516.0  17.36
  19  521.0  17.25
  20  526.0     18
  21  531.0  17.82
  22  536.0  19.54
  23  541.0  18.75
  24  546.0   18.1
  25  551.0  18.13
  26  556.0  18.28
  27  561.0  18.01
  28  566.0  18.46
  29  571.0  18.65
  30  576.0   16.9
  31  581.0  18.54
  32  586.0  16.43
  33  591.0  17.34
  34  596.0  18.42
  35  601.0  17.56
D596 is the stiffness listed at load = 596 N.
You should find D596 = 18.42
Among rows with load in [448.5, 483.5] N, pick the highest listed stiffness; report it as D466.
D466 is 17.48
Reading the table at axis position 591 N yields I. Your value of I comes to 17.34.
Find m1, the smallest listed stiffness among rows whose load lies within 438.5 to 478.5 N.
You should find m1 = 12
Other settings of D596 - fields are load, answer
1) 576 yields 16.9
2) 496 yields 17.76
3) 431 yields 15.57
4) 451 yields 14.79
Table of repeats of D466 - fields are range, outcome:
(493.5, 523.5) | 18.07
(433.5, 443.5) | 15.26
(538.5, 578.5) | 18.75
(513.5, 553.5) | 19.54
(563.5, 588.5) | 18.65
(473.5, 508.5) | 18.17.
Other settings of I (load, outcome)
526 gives 18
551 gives 18.13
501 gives 17.31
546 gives 18.1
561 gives 18.01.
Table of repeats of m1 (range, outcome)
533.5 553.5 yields 18.1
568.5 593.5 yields 16.43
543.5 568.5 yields 18.01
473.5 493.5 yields 13.14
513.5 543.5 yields 17.25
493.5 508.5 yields 17.31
